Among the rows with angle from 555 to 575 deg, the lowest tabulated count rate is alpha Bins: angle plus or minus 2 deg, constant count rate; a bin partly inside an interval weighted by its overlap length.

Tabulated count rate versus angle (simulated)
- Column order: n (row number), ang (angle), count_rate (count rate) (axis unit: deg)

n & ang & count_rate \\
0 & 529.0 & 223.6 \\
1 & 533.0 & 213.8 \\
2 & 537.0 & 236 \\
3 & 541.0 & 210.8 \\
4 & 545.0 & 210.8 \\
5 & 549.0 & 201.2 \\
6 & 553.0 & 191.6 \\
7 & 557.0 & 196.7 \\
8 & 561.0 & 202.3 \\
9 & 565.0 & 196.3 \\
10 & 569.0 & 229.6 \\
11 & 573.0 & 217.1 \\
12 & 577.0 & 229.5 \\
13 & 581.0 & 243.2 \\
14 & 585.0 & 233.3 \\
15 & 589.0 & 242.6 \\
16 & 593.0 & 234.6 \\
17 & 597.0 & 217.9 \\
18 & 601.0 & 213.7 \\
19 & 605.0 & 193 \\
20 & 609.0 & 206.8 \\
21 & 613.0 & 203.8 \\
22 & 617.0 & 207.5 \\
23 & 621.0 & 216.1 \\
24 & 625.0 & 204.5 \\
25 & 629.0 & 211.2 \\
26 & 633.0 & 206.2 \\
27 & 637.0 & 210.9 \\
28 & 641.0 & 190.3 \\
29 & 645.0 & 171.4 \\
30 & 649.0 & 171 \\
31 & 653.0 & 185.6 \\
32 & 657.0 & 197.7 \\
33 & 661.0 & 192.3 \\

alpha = 196.3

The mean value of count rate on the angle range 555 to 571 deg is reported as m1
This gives 206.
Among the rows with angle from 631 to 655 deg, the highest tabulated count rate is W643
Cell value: 210.9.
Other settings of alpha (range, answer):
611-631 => 203.8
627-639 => 206.2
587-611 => 193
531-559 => 191.6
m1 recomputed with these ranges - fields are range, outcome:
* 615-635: 209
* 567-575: 223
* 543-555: 201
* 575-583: 236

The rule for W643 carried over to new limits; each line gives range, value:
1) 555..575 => 229.6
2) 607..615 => 206.8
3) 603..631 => 216.1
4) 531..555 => 236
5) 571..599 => 243.2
